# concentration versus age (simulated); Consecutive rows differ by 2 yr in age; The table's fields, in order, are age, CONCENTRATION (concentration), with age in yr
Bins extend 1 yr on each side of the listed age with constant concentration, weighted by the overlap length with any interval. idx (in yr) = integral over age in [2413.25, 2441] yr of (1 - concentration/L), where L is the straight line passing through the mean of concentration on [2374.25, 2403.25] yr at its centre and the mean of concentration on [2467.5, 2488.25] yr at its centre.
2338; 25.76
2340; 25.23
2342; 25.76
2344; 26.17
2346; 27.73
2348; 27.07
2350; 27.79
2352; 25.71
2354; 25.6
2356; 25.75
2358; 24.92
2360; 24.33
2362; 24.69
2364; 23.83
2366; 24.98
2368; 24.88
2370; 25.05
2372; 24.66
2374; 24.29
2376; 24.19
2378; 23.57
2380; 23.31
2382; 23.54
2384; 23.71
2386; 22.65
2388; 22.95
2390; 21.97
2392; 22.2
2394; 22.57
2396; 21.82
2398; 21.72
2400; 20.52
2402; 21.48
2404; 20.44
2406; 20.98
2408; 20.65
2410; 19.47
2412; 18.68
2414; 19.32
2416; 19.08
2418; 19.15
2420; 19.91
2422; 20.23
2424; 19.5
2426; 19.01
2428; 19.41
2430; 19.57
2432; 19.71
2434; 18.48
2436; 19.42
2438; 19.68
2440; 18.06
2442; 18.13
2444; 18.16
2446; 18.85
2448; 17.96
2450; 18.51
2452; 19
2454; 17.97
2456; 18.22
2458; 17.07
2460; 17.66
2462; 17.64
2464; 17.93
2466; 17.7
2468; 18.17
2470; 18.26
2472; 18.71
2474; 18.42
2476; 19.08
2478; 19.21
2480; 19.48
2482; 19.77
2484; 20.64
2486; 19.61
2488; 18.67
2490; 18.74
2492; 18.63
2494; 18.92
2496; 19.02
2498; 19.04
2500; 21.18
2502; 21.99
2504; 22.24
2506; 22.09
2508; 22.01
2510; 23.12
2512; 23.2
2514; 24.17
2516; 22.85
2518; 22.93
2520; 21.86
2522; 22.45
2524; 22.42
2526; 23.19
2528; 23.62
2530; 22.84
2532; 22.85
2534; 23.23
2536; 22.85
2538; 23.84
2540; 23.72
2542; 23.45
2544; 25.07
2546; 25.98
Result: 2.3 yr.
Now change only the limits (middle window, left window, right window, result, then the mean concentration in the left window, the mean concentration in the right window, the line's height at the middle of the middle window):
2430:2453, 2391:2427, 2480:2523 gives 2.1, 20.4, 21.1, 20.6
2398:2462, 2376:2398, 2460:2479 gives 4.0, 22.8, 18.3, 20.5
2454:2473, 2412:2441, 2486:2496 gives 1.1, 19.3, 18.9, 19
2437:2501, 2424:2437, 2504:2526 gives 6.6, 19.3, 22.7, 20.8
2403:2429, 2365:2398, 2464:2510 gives 3.0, 23.5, 19.7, 22.2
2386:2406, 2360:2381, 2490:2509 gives 1.6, 24.3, 20.5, 23.6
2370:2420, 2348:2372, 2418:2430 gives 0.8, 25.3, 19.6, 22.2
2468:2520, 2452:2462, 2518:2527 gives 0.1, 17.8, 22.5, 20.5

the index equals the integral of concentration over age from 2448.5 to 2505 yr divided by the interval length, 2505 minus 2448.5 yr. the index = 19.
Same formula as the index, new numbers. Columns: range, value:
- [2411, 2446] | 19.1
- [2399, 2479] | 19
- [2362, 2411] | 22.8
